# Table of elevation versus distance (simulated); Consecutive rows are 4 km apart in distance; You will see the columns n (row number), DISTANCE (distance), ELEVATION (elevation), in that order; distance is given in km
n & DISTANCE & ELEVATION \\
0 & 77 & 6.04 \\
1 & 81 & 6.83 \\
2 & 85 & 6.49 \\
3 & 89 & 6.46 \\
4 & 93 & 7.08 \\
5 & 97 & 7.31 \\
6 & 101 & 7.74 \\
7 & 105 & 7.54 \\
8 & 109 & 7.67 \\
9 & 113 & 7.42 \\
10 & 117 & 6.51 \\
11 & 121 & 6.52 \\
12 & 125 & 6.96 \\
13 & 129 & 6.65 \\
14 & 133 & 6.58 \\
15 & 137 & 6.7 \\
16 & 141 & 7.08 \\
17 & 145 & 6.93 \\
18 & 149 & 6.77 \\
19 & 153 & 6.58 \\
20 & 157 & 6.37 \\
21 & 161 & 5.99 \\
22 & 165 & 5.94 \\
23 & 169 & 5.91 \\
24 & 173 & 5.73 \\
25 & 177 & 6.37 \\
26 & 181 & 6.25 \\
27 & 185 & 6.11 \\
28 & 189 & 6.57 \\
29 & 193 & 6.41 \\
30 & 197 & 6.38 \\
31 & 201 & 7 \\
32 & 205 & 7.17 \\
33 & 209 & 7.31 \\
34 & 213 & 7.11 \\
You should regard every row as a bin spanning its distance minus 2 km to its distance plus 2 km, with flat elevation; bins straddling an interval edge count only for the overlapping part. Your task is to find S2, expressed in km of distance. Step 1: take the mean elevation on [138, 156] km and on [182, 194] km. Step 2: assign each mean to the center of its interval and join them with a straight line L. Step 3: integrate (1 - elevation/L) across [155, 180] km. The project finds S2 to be 2.0 km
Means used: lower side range 6.81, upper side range 6.35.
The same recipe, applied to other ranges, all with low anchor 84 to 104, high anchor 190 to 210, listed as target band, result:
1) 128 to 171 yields 2.7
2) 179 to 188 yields 0.8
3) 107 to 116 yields -0.5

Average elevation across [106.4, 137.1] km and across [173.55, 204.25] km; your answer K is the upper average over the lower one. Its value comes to 0.93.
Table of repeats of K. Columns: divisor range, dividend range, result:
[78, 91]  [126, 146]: 1.04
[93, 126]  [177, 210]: 0.92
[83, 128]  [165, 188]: 0.86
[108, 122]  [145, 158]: 0.95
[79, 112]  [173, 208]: 0.91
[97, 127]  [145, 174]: 0.87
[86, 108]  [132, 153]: 0.94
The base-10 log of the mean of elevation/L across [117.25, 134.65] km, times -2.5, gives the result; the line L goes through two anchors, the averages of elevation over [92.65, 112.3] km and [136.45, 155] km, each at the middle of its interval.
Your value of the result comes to 0.074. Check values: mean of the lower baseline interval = 7.5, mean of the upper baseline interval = 6.82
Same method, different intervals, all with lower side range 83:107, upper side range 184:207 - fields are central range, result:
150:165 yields 0.09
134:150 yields 0.00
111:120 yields 0.01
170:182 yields 0.11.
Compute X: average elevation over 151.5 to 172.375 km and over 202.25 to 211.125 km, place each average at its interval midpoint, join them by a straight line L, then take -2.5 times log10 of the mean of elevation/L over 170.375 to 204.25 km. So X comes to 0.06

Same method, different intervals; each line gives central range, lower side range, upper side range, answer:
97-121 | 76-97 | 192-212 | -0.09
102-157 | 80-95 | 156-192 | -0.08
